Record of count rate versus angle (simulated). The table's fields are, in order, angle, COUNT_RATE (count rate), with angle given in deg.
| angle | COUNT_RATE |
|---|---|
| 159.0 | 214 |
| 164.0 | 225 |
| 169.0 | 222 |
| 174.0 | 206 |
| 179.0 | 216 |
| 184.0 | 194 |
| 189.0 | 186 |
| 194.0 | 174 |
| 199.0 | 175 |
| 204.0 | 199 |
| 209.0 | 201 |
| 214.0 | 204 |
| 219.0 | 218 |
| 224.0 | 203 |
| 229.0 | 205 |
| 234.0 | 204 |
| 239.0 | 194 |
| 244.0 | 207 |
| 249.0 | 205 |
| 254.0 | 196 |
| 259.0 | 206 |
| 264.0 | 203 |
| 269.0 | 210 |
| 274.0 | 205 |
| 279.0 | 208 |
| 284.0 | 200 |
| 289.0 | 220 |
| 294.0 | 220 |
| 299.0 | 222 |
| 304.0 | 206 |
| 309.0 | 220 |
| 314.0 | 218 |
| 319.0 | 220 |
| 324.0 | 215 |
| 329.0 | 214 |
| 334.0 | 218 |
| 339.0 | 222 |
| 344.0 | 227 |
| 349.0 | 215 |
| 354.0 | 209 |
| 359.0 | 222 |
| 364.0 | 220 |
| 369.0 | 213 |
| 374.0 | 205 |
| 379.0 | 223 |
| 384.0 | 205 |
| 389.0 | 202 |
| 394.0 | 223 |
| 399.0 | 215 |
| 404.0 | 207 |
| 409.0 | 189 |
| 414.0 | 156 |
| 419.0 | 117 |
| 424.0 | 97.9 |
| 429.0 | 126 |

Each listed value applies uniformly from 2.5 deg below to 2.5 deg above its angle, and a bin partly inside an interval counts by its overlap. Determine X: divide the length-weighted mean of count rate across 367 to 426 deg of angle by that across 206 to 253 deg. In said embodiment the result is 0.9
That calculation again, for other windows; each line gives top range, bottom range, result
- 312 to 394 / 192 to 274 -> 1.08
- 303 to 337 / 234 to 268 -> 1.07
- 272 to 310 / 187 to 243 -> 1.08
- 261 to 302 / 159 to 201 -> 1.05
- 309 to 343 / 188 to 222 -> 1.12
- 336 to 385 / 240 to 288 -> 1.06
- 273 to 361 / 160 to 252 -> 1.07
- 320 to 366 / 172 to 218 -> 1.11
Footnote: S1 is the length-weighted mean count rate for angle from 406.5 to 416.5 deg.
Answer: 172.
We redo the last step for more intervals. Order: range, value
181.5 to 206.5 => 186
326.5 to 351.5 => 219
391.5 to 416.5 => 198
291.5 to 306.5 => 216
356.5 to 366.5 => 221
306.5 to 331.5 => 217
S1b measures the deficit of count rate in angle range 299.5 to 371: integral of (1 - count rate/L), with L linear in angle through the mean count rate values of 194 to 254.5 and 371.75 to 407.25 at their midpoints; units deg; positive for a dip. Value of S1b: -3.4 deg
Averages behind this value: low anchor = 200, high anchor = 211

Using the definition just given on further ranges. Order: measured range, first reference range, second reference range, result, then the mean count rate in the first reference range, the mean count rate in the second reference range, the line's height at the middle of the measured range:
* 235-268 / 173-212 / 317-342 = 0.28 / 194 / 218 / 204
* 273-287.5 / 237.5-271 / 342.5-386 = 0.05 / 203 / 215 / 206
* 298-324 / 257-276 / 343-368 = -0.59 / 206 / 218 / 212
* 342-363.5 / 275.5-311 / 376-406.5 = -0.55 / 213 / 212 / 213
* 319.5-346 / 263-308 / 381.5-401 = -1.01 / 211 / 211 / 211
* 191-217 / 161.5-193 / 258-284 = 1.93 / 207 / 206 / 206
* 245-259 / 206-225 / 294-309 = 0.56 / 207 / 216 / 211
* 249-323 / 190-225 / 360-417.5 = -4.29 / 196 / 204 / 199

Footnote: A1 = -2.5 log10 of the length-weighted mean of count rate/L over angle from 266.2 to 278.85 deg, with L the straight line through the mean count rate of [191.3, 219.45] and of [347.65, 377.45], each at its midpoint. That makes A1 -0.03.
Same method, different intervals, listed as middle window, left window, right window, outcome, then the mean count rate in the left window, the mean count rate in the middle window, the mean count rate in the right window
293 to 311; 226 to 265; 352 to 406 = -0.05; 202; 217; 213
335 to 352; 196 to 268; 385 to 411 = -0.08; 201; 221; 207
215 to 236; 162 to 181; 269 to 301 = 0.04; 217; 207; 212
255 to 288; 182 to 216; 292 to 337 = 0.01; 190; 206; 217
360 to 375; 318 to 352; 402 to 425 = -0.12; 219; 214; 156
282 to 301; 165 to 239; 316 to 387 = -0.03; 201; 216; 216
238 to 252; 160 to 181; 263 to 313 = 0.06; 217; 203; 212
